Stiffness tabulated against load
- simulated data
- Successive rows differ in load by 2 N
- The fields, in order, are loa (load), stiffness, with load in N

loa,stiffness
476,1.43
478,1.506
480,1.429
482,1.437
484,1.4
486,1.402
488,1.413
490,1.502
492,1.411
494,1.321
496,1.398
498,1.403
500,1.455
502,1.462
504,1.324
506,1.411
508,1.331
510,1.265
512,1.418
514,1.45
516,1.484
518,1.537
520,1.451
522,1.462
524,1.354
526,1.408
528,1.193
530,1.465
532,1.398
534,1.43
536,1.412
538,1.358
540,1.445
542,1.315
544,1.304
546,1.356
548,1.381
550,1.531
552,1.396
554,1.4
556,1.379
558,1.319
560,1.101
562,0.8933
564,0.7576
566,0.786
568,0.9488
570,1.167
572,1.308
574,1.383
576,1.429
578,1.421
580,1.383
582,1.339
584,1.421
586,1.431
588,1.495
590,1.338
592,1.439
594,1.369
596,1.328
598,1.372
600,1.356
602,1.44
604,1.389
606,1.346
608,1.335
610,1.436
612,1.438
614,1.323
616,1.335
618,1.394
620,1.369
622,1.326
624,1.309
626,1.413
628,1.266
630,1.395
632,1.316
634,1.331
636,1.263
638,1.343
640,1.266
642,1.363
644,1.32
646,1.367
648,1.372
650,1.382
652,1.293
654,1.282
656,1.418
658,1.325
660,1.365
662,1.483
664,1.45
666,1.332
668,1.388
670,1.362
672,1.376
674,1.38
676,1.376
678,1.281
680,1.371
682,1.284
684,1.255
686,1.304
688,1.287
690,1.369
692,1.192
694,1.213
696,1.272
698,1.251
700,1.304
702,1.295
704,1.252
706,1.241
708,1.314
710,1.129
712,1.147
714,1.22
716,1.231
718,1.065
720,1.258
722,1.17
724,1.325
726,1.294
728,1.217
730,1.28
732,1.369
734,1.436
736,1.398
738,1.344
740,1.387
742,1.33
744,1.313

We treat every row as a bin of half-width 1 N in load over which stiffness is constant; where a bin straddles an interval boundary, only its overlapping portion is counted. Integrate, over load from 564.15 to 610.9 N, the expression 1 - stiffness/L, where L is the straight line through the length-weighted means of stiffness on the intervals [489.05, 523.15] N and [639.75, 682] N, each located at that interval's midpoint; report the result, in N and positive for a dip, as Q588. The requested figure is 2.1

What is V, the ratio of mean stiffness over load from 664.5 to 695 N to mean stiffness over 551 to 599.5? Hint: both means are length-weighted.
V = 1.0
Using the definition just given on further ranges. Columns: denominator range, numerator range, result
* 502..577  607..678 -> 1.03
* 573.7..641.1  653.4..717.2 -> 0.95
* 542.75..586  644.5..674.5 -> 1.09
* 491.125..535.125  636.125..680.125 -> 0.97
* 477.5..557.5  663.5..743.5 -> 0.92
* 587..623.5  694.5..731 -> 0.90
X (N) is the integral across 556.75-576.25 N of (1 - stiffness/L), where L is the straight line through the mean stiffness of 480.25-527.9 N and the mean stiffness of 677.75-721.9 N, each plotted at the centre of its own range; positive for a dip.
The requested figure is 3.7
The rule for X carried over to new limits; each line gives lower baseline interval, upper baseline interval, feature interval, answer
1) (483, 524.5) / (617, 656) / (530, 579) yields 3.7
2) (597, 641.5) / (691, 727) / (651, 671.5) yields -1.2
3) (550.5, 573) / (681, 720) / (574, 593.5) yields -4.2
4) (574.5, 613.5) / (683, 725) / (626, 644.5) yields 0.2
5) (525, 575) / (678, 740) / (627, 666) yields -2.3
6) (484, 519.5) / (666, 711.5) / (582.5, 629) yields -1.0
